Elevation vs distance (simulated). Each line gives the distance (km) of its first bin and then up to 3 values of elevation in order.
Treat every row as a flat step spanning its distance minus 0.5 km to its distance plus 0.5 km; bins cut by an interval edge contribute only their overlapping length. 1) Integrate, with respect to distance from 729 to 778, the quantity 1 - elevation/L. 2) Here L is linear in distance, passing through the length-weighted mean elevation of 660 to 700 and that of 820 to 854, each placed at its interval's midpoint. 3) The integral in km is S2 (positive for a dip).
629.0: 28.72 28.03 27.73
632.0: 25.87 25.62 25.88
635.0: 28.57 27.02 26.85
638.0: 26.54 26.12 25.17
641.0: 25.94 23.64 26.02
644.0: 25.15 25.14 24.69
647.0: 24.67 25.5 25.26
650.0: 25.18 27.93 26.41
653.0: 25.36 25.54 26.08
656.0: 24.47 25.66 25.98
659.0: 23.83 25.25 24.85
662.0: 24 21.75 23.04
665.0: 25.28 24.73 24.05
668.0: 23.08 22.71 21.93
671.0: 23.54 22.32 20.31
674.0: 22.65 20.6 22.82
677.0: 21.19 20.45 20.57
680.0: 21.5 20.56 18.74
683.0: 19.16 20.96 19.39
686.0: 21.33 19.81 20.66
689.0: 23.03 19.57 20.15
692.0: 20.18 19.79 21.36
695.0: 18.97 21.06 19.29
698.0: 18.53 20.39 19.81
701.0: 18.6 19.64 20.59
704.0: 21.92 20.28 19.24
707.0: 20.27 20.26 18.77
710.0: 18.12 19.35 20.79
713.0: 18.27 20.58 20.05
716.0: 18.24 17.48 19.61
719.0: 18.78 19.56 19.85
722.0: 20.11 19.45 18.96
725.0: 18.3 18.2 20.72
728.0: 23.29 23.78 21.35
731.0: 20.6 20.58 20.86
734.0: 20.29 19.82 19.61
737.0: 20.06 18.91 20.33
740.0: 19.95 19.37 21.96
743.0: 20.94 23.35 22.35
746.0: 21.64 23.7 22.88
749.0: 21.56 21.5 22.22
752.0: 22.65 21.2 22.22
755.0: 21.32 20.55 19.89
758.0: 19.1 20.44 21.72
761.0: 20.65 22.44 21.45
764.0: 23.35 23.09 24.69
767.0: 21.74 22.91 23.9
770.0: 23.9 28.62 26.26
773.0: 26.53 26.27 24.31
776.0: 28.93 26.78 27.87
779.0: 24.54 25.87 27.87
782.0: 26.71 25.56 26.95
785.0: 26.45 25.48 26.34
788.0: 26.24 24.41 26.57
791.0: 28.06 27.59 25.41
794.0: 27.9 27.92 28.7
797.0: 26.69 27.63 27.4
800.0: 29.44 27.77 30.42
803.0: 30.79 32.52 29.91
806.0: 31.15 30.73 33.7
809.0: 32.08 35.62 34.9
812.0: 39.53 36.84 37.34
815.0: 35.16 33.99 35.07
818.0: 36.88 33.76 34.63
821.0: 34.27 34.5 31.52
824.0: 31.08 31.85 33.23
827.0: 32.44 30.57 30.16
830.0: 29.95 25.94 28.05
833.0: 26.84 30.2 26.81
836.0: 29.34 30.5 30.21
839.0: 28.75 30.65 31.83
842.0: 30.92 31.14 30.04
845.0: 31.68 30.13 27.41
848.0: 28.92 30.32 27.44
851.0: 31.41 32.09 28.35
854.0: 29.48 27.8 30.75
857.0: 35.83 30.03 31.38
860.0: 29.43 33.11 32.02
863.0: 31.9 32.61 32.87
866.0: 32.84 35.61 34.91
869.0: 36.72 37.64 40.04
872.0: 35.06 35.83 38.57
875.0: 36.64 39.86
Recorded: 6.3 km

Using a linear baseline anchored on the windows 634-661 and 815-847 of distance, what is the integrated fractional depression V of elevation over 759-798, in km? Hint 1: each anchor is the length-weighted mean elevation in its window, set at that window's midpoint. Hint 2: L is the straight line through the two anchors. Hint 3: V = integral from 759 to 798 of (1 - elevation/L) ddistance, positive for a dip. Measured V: 5.4 km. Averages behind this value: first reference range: 25.7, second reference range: 31.2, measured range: 25.5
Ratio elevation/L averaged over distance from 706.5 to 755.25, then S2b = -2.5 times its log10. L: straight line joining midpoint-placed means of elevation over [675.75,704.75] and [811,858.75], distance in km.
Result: 0.146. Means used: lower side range 20.3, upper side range 31.4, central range 20.5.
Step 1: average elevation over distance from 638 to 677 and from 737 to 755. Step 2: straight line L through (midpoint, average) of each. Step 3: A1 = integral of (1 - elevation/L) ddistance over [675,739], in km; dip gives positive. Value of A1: 7.57 km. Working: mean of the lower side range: 24.4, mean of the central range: 20.1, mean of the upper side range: 21.5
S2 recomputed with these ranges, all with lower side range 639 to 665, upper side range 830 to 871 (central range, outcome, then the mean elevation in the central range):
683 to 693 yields 2.2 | 20.5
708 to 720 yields 3.5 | 19.2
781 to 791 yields 1.0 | 26.3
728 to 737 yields 2.1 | 21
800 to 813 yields -1.2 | 32.5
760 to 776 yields 2.5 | 24.1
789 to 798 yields 0.6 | 27.2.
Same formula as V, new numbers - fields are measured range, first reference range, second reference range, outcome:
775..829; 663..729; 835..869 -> -4.9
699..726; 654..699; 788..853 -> 5.2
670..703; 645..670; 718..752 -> 3.9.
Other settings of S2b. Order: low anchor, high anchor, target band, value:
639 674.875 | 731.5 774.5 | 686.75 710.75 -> 0.17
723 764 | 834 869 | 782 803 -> -0.07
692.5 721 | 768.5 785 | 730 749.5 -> 0.09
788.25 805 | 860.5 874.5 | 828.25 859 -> 0.10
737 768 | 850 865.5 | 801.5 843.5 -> -0.15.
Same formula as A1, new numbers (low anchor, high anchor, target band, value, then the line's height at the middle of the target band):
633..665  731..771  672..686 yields 2.0 km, 24.3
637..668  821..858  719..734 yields 3.8 km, 27.2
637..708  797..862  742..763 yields 4.2 km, 27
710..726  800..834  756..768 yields 1.6 km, 25.1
